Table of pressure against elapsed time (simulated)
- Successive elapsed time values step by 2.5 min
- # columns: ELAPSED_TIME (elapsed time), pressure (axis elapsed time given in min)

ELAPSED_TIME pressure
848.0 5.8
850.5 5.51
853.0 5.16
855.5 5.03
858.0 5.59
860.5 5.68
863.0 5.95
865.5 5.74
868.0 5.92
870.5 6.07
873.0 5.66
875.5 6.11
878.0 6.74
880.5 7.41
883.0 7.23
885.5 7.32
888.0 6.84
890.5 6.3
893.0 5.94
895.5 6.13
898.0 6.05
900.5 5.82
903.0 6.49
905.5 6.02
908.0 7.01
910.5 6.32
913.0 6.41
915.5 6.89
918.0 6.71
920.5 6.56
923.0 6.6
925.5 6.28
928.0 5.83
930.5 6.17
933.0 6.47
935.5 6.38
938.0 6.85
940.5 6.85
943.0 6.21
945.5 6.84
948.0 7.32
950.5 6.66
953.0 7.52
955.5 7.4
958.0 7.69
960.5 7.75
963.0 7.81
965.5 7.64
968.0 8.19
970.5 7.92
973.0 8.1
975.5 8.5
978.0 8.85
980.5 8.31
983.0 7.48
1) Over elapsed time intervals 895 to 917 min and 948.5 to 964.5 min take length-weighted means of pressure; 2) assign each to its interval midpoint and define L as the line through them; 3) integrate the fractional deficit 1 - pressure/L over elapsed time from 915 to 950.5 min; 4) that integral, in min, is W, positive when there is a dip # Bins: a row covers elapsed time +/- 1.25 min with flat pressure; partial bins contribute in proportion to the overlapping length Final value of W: 1.9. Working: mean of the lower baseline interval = 6.36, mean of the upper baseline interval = 7.47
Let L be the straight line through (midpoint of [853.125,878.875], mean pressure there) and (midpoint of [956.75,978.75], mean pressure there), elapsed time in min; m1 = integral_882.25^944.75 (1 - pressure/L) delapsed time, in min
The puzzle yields 3.3 min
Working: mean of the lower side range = 5.81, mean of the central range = 6.46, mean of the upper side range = 8.03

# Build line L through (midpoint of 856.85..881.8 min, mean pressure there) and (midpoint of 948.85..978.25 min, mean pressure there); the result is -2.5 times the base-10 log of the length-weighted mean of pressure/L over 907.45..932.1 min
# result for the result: 0.09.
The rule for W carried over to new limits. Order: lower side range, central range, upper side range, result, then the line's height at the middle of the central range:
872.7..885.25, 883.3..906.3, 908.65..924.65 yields 1.1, 6.69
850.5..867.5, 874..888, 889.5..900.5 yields -2.5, 5.86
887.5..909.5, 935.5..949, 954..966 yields 0.9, 7.26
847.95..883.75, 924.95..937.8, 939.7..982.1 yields 1.5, 7.11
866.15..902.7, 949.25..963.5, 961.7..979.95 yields 0.7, 7.85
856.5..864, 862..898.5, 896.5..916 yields -2.3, 5.99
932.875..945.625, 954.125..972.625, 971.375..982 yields -0.1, 7.76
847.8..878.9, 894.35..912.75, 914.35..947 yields -0.2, 6.21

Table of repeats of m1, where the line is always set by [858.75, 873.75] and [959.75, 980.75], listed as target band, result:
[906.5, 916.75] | 0.28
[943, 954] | 0.96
